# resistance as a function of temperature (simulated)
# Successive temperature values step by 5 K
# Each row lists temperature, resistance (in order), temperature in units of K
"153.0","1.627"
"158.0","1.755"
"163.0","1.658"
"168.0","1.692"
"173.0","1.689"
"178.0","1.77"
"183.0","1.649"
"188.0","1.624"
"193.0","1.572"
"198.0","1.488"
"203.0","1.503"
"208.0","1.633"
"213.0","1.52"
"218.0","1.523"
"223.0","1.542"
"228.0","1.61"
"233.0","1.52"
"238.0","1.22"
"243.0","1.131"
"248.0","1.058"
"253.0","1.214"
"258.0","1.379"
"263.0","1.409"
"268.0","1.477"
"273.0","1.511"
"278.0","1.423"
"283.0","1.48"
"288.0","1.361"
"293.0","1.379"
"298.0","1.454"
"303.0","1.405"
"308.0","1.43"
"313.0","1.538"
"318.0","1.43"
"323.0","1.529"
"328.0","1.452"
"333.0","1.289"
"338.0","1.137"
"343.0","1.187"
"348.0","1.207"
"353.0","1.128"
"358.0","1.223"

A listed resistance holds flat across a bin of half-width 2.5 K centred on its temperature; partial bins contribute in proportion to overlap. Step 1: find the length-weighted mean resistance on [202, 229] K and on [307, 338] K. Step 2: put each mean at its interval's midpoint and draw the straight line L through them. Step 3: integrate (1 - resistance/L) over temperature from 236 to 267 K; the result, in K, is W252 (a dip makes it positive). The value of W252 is 5.4 K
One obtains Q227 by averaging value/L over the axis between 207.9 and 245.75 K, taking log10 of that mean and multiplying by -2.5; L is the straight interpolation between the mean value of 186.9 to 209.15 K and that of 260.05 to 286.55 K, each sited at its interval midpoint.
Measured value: 0.05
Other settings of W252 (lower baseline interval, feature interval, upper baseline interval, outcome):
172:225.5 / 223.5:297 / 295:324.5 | 6.9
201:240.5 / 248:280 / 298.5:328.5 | 2.4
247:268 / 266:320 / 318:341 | -4.6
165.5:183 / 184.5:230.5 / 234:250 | -3.8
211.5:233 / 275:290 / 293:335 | 0.5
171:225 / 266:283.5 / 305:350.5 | -0.2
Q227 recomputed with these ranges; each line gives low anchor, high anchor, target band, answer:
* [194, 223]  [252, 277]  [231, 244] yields 0.13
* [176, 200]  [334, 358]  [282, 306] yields -0.07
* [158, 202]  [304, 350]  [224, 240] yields 0.06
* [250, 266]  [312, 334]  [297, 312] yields -0.02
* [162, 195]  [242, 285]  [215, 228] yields -0.03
